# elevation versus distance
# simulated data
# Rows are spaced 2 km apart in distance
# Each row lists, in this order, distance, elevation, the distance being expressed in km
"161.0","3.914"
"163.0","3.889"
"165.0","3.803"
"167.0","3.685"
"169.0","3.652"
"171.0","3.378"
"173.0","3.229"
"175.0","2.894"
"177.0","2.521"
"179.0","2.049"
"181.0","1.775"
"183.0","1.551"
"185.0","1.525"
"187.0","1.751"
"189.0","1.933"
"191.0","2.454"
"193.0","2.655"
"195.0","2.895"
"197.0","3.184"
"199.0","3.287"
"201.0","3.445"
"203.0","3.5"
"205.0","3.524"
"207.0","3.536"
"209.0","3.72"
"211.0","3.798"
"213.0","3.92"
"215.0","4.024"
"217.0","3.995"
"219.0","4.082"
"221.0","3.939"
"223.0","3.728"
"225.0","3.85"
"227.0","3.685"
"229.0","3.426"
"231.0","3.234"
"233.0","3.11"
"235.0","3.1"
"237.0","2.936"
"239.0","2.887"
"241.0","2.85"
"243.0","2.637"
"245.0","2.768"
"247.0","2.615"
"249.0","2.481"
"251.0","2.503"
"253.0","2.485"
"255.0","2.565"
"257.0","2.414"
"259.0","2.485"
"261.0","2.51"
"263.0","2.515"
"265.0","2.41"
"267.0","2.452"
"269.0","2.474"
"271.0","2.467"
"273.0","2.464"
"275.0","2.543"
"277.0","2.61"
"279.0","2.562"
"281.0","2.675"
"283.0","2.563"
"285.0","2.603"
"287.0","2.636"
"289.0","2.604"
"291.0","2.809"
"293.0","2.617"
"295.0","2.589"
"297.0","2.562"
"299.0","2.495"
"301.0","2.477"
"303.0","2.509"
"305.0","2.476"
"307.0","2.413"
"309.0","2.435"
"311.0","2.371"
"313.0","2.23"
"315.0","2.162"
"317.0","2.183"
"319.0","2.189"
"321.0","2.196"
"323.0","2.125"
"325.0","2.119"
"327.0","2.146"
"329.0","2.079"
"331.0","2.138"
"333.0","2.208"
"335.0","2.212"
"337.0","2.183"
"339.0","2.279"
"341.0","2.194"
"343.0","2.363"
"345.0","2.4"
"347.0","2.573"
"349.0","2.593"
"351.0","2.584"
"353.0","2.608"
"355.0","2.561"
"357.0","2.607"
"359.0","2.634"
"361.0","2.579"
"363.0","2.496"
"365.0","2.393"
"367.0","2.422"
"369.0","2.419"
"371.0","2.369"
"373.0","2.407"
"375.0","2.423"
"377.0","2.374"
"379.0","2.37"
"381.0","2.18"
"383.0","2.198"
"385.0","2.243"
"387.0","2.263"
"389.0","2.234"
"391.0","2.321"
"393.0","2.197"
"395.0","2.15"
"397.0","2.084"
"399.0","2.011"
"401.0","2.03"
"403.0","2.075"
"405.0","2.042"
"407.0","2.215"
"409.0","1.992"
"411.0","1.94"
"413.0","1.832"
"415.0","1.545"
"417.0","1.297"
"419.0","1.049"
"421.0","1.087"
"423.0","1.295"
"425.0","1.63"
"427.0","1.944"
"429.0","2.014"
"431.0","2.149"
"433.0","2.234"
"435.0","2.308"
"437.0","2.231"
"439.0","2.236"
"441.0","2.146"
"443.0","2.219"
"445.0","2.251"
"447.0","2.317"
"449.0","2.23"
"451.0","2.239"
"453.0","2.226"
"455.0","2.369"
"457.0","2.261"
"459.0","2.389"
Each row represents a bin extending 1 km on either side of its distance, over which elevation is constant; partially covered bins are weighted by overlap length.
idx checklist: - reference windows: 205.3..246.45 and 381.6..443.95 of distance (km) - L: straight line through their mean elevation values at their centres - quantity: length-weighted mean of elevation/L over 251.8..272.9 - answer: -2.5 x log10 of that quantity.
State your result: 0.27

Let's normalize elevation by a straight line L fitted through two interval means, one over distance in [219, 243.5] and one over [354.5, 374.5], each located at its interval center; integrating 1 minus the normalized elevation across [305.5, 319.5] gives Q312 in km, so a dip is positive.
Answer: 2.59 km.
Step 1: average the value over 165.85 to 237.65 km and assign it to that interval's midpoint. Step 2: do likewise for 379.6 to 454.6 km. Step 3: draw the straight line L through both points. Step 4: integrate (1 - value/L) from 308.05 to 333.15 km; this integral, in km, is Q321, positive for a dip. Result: 3.2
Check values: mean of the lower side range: 3.14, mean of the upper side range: 2.02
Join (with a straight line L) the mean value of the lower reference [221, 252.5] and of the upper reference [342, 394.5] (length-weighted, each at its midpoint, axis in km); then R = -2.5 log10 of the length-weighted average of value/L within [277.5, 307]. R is 0.09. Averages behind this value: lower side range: 3.07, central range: 2.58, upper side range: 2.41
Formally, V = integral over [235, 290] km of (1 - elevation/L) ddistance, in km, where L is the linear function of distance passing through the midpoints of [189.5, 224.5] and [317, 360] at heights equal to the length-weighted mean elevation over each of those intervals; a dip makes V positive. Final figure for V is 7.47 km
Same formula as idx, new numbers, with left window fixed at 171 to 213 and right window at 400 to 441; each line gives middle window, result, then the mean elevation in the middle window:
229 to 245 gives -0.14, 2.98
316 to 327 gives 0.05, 2.16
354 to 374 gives -0.19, 2.49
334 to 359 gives -0.13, 2.44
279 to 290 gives -0.08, 2.61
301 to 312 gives -0.05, 2.44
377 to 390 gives -0.12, 2.26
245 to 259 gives 0.01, 2.53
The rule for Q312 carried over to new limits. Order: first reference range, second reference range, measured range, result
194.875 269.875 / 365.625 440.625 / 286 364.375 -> 4.2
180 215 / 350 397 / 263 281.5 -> 1.1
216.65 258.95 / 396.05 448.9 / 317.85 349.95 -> 3.0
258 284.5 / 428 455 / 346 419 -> 2.8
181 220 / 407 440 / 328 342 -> 0.7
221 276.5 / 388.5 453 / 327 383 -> -2.1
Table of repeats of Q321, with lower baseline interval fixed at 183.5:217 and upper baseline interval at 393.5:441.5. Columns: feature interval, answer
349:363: -2.2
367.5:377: -1.1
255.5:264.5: 0.9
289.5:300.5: -0.2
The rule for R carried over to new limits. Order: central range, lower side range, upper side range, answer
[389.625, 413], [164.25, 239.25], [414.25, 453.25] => 0.01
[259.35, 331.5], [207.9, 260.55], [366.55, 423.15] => 0.14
